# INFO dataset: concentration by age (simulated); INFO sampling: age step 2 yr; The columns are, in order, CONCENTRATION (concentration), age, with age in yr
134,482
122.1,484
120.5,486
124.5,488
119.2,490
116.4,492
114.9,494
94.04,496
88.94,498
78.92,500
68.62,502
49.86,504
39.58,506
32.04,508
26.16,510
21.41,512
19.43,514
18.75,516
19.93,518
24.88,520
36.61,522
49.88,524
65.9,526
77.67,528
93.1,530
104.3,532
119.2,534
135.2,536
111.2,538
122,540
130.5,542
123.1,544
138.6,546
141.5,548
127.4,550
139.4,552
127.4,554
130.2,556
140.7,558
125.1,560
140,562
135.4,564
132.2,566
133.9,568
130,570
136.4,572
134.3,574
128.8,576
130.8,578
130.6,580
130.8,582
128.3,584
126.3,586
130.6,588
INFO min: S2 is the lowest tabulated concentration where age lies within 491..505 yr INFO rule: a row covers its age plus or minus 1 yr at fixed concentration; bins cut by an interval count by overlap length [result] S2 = 49.86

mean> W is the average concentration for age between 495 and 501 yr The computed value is 87.3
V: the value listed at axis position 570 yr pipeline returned 130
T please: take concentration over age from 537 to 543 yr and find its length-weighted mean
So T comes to 121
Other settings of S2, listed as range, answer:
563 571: 130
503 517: 18.75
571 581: 128.8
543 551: 123.1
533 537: 119.2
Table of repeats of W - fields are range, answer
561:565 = 138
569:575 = 134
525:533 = 85.2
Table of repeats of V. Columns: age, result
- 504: 49.86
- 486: 120.5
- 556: 130.2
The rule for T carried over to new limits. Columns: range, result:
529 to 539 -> 113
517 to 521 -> 22.4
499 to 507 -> 59.2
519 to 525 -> 37.1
